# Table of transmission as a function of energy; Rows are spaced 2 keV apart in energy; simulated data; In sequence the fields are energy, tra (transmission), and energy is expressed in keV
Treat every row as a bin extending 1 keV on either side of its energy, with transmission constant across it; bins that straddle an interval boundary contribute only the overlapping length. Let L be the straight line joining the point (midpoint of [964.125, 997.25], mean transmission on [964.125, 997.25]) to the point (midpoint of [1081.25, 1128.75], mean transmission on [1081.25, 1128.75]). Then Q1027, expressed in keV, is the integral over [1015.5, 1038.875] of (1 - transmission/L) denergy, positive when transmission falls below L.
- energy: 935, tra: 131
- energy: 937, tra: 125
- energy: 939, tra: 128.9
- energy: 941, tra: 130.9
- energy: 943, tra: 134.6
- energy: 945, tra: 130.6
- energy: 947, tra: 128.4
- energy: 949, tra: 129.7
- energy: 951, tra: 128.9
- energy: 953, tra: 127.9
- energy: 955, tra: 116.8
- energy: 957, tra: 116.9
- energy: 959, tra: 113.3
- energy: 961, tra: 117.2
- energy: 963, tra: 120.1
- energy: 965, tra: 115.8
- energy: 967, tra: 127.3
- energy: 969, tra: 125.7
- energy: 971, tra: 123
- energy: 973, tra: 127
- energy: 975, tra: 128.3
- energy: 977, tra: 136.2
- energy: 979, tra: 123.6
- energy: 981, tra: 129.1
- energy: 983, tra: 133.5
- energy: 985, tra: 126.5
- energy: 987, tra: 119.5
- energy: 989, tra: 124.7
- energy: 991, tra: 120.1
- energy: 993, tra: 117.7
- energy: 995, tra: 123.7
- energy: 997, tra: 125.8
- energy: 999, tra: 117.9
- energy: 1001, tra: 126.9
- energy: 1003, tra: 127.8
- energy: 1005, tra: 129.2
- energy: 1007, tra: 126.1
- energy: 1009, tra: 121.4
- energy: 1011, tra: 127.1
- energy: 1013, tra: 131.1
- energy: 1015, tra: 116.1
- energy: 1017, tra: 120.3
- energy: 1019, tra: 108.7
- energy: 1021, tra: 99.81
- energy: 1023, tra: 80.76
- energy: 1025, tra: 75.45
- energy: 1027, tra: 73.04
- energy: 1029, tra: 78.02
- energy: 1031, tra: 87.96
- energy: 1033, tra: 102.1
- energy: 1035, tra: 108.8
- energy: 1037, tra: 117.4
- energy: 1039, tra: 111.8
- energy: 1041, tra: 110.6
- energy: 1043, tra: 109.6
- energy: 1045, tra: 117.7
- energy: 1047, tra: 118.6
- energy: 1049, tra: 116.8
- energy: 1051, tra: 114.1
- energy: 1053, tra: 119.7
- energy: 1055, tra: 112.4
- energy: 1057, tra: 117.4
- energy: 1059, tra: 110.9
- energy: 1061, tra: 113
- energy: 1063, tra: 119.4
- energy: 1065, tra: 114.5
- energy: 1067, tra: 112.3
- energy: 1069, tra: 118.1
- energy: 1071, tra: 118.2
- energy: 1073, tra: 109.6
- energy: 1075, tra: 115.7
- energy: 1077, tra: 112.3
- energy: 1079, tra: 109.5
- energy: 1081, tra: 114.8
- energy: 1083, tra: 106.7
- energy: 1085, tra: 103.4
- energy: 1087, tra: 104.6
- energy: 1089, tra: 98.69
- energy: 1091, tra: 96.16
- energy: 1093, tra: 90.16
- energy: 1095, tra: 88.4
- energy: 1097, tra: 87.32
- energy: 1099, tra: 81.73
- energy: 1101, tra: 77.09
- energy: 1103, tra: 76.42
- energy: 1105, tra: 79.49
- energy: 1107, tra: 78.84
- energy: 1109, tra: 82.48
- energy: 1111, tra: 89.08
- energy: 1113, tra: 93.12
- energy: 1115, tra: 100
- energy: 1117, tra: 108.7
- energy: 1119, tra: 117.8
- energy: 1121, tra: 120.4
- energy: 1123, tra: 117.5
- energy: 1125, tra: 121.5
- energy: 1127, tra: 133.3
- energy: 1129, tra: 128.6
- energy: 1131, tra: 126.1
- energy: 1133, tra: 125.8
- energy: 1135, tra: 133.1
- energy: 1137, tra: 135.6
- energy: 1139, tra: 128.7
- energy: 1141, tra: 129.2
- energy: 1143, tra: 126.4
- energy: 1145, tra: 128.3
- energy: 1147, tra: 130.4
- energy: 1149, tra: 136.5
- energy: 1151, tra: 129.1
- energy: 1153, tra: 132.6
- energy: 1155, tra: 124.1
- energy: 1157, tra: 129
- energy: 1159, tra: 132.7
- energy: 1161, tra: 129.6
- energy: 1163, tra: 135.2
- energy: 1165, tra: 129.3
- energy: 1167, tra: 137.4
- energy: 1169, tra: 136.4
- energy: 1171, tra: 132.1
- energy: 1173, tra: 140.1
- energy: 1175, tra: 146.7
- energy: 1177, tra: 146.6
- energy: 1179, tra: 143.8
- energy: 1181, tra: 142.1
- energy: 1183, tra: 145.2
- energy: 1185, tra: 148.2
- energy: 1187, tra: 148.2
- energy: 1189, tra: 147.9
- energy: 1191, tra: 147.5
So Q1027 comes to 3.8 keV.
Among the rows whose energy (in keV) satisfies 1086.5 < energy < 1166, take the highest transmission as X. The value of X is 136.5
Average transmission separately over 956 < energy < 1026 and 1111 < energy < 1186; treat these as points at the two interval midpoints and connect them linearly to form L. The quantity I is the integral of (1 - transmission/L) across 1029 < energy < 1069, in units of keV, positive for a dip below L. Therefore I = 3.8 keV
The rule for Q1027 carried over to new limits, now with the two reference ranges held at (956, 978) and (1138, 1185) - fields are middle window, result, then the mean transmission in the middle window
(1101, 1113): 4.5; 81.9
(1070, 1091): 3.4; 109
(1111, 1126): 2.5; 110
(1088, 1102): 4.5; 88.5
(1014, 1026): 2.5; 100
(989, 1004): 0.2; 123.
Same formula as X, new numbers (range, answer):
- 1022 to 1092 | 119.7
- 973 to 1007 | 136.2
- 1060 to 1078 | 119.4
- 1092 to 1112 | 90.16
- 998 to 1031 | 131.1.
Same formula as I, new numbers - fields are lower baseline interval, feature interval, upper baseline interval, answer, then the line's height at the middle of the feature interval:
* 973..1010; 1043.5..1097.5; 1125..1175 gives 7.8 keV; 128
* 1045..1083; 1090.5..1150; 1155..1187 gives 8.6 keV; 127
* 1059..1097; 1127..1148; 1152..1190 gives -0.4 keV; 127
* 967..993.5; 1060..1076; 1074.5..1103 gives -1.8 keV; 103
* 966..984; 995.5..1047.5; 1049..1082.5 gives 4.6 keV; 121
